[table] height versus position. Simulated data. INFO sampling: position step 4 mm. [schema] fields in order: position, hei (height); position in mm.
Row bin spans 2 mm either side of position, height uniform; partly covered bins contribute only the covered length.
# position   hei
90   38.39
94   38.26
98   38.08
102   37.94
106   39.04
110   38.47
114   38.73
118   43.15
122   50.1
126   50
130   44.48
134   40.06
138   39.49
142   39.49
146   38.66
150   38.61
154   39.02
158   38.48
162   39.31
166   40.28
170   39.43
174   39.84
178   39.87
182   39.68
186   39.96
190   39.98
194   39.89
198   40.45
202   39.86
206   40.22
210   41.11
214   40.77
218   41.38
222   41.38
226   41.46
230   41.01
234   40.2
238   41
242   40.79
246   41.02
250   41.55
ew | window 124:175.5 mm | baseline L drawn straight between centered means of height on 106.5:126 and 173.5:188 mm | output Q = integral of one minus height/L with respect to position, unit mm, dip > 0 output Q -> 1.1 mm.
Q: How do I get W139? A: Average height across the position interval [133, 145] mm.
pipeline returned 39.6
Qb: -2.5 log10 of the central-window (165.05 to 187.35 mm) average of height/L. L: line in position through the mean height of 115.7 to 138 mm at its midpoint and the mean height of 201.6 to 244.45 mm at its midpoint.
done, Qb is 0.08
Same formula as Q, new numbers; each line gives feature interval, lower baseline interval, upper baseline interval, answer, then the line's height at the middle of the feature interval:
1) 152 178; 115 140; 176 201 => 1.4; 41.6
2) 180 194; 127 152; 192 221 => 0.2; 40.5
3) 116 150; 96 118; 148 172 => -3.4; 39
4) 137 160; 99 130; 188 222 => 1.5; 41.7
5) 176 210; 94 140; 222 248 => 0.9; 41.2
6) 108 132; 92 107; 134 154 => -3.4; 38.7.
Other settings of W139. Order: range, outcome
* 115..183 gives 41.2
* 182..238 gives 40.6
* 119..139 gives 45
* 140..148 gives 39.1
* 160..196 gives 39.8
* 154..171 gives 39.3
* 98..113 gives 38.4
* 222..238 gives 41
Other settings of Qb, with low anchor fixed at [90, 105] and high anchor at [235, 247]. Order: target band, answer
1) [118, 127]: -0.25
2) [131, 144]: -0.03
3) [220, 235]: -0.01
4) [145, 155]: 0.01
